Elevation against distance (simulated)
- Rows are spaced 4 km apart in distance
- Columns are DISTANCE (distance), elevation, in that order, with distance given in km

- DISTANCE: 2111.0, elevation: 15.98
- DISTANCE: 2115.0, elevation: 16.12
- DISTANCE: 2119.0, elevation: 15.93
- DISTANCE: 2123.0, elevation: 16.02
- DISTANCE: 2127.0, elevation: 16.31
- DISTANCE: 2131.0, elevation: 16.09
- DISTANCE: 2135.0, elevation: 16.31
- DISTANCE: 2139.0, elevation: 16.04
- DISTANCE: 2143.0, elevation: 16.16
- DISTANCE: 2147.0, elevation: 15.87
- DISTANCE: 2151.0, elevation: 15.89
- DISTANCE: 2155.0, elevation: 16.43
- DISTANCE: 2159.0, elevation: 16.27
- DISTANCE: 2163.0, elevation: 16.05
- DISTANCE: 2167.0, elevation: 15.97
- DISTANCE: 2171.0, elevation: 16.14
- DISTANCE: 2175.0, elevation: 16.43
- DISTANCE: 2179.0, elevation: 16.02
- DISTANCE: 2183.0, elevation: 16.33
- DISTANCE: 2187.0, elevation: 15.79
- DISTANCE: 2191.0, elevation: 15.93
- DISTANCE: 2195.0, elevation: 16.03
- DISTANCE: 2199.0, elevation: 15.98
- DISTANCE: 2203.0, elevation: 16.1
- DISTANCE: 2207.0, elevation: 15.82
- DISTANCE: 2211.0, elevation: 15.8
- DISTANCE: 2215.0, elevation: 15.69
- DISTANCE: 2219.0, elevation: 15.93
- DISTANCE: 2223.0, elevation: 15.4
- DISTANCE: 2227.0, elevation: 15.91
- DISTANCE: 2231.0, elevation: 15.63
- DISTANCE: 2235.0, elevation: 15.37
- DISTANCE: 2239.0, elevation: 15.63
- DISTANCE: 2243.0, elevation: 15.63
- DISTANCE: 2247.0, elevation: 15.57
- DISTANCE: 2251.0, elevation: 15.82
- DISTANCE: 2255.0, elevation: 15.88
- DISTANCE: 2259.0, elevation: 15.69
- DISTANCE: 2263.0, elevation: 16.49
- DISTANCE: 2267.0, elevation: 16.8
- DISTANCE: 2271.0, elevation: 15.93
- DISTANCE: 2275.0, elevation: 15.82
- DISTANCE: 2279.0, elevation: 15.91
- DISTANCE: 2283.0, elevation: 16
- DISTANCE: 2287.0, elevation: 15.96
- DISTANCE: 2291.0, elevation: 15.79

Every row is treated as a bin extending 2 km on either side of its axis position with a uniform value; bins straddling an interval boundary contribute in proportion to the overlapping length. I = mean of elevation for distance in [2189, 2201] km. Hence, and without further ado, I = 16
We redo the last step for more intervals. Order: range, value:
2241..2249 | 15.6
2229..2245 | 15.6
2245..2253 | 15.7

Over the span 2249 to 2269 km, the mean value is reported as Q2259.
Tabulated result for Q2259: 16.1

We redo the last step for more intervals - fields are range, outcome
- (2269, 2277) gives 15.9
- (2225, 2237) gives 15.6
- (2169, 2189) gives 16.1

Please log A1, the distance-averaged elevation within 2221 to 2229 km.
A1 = 15.7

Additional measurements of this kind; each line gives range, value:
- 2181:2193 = 16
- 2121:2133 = 16.1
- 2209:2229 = 15.7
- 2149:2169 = 16.1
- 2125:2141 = 16.2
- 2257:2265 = 16.1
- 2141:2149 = 16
